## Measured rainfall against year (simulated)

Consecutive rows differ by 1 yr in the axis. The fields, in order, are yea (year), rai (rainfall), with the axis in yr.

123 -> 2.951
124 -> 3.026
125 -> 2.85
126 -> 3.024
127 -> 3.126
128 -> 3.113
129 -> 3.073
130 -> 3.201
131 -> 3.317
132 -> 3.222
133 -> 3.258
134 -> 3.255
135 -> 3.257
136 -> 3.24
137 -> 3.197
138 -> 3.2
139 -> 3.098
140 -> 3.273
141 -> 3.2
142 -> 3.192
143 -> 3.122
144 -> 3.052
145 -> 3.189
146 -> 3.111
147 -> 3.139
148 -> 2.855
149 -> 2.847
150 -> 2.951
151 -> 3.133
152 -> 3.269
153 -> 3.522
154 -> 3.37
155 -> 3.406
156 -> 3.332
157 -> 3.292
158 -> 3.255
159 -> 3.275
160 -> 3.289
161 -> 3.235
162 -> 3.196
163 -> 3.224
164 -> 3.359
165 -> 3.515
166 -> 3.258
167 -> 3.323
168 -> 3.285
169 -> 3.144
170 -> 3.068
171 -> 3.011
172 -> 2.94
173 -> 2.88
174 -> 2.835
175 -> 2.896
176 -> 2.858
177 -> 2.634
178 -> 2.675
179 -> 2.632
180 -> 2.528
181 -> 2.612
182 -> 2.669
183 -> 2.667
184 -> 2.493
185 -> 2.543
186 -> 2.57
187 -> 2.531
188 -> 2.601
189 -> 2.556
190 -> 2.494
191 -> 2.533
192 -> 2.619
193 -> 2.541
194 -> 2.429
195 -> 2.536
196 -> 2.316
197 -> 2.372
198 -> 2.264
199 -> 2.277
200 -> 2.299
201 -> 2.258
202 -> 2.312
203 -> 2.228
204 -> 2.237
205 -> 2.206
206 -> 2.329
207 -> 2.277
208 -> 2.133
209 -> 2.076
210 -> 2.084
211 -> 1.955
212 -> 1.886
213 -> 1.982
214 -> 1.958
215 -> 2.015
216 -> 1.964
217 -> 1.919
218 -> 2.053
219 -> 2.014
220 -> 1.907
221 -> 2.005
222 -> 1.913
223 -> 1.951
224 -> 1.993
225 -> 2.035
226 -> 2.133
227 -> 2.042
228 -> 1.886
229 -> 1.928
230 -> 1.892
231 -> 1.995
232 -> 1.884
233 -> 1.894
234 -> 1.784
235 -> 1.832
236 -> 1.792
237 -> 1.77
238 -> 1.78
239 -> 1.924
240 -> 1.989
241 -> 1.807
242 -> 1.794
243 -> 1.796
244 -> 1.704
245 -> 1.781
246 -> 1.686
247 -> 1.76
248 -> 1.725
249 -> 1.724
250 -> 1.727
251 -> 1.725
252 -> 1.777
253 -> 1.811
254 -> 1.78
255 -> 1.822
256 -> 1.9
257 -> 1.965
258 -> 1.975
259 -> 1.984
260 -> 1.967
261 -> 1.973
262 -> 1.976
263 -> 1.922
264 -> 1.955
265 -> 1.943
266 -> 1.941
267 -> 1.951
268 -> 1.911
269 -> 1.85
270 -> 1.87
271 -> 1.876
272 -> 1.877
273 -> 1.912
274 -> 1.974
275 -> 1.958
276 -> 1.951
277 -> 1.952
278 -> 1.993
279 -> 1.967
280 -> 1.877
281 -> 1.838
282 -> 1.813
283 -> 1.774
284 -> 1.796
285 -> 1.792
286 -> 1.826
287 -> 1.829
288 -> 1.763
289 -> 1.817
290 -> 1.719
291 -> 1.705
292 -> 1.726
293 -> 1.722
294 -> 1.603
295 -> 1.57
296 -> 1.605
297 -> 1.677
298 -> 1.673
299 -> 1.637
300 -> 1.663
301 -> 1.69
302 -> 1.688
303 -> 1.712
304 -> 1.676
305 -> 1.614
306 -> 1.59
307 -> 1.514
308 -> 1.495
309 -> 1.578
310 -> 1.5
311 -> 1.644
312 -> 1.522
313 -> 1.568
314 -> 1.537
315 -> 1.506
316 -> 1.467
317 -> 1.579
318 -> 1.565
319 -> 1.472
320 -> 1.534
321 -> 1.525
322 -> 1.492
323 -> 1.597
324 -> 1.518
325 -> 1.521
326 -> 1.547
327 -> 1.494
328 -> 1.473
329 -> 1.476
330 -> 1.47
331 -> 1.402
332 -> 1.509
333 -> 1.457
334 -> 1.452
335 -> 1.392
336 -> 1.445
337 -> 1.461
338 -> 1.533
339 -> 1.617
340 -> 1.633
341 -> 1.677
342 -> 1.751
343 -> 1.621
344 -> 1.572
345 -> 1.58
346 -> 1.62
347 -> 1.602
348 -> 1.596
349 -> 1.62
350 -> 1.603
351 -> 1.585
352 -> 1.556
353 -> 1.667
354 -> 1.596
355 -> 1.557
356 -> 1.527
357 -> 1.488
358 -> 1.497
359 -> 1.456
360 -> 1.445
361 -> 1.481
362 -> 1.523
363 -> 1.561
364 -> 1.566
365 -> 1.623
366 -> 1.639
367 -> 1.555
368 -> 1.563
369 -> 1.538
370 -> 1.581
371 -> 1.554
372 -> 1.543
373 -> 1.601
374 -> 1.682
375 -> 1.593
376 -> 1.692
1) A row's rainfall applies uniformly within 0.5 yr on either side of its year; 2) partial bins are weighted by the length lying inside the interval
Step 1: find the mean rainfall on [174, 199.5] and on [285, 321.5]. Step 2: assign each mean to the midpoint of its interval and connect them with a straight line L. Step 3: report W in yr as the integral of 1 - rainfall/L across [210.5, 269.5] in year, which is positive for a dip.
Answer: 6.5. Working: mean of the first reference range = 2.56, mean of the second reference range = 1.63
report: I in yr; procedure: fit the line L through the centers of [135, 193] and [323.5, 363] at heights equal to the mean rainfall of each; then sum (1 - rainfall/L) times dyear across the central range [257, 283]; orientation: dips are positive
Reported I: 2.6 yr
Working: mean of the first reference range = 3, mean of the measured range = 1.93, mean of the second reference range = 1.54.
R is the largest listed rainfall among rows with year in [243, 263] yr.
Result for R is 1.984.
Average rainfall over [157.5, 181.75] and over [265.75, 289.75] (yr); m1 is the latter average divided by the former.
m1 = 0.62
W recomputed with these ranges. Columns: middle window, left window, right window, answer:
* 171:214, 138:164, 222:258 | 2.15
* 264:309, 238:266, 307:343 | -2.16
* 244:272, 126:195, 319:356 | 4.34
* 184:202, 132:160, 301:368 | 2.17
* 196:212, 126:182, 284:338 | 2.54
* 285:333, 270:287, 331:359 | 3.85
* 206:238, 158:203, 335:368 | 6.52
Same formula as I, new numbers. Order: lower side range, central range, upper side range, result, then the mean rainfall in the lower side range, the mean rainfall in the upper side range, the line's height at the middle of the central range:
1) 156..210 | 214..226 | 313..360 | 2.19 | 2.71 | 1.54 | 2.43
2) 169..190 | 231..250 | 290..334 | 3.33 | 2.72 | 1.57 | 2.19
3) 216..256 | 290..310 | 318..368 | 0.43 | 1.87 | 1.54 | 1.67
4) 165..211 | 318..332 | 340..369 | 2.00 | 2.58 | 1.58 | 1.75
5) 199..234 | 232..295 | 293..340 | -1.10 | 2.05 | 1.55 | 1.81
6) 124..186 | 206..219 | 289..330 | 2.51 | 3.08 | 1.59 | 2.52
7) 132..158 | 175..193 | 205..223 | -0.52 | 3.19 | 2.03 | 2.54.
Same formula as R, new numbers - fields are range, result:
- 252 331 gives 1.993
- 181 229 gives 2.669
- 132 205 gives 3.522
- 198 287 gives 2.329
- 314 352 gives 1.751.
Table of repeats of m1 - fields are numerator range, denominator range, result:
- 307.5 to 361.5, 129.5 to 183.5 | 0.50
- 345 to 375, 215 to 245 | 0.82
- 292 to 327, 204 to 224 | 0.78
